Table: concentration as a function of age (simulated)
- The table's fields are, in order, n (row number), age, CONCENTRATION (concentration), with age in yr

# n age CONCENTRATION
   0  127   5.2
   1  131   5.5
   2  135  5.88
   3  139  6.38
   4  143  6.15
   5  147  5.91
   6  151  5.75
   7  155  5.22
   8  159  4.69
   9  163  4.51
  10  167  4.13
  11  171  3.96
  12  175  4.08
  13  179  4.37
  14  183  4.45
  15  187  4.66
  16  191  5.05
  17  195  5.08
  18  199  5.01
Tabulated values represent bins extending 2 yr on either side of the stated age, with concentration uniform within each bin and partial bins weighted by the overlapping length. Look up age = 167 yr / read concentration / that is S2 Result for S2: 4.13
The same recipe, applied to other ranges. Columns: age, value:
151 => 5.75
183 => 4.45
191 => 5.05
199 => 5.01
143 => 6.15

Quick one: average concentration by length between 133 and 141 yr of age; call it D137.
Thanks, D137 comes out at 6.13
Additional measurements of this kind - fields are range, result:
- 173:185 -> 4.3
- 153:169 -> 4.64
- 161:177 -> 4.17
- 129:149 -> 5.96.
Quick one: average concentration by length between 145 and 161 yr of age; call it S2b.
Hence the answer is 5.39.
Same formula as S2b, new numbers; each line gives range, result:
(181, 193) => 4.72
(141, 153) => 5.94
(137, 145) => 6.27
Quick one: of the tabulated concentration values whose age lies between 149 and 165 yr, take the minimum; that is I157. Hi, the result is 4.51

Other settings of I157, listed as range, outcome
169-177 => 3.96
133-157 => 5.22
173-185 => 4.08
